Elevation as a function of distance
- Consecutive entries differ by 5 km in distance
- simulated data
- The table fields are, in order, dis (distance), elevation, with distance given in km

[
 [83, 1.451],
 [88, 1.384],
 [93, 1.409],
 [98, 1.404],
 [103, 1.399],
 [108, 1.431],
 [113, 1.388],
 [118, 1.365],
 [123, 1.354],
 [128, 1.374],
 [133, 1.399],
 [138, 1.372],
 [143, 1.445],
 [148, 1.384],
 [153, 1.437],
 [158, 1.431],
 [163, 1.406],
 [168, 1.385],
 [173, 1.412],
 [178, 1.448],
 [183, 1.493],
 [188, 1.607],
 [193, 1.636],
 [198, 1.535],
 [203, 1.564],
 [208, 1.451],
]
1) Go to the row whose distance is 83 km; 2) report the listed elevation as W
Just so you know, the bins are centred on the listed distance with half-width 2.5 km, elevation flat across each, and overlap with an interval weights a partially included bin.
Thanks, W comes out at 1.451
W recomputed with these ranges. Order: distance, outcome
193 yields 1.636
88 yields 1.384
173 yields 1.412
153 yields 1.437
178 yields 1.448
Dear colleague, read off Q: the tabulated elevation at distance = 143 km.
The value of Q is 1.445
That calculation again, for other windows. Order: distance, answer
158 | 1.431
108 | 1.431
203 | 1.564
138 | 1.372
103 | 1.399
